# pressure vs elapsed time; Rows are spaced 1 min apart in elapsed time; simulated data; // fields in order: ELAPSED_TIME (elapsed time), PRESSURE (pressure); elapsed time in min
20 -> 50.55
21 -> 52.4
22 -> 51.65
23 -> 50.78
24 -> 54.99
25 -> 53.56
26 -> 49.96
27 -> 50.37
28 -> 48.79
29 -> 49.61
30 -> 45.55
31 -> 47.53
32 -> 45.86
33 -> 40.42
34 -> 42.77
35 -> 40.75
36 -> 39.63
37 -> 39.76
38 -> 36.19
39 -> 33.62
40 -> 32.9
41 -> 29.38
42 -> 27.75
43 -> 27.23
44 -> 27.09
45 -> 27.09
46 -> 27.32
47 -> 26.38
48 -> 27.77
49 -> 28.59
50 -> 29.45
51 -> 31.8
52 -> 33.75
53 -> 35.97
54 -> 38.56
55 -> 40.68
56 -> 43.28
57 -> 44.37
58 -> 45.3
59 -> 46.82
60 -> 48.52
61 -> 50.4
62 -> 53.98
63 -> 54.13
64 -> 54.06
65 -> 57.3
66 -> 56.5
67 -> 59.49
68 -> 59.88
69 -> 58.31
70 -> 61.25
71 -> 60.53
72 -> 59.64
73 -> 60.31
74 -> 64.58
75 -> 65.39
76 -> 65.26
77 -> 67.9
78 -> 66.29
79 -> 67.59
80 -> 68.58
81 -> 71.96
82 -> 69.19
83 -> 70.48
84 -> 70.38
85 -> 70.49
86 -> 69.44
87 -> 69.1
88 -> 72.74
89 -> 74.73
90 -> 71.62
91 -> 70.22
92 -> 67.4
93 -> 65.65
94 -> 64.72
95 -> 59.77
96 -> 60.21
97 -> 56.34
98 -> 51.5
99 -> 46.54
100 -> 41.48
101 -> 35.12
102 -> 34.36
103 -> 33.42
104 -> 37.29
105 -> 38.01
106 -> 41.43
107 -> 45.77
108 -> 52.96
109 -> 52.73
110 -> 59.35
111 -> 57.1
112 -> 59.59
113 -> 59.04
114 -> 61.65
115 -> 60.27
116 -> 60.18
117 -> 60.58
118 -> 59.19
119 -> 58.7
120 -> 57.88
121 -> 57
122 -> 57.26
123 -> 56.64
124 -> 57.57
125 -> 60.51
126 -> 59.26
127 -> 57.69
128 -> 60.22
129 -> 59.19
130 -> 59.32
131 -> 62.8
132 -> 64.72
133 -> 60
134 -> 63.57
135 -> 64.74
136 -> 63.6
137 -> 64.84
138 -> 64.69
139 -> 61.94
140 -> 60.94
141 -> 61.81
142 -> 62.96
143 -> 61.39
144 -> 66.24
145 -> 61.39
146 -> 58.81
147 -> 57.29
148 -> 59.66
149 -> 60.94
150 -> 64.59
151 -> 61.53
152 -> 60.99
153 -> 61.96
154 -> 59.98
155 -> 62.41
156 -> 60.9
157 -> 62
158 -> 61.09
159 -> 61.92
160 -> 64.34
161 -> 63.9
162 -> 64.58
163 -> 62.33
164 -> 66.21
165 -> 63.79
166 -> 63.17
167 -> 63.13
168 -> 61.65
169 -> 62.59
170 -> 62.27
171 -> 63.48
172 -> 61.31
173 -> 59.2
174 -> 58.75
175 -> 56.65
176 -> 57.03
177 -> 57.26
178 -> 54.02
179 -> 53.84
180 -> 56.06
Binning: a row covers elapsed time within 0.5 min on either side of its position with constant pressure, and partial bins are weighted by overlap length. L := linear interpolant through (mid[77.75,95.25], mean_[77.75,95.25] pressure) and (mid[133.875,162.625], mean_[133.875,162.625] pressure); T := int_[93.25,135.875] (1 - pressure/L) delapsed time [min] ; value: 7.0 min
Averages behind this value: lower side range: 69.1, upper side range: 62.2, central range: 55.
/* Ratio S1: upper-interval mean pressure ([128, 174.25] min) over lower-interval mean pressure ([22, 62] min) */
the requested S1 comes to 1.56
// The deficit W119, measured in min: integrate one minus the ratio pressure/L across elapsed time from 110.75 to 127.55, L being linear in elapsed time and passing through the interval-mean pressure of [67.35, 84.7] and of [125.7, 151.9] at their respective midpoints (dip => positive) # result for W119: 1.05 min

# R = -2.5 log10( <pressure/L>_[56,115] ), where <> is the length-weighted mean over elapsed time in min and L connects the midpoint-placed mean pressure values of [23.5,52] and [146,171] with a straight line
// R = -0.221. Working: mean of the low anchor 37.9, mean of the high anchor 62.2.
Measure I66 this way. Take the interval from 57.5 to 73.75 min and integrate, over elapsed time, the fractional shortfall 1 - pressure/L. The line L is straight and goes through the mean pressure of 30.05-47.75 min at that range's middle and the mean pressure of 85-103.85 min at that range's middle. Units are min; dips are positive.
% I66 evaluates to -3.3 min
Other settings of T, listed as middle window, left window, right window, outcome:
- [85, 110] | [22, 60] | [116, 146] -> -1.27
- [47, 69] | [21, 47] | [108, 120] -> 0.83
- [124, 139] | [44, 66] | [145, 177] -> -1.63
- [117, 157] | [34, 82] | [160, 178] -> -2.56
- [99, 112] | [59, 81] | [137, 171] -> 3.45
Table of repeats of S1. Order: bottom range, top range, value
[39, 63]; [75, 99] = 1.84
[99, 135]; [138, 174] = 1.14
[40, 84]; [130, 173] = 1.27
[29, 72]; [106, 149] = 1.41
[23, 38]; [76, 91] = 1.51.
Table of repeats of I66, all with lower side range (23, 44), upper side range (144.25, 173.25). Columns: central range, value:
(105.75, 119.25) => -0.49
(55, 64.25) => -0.49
